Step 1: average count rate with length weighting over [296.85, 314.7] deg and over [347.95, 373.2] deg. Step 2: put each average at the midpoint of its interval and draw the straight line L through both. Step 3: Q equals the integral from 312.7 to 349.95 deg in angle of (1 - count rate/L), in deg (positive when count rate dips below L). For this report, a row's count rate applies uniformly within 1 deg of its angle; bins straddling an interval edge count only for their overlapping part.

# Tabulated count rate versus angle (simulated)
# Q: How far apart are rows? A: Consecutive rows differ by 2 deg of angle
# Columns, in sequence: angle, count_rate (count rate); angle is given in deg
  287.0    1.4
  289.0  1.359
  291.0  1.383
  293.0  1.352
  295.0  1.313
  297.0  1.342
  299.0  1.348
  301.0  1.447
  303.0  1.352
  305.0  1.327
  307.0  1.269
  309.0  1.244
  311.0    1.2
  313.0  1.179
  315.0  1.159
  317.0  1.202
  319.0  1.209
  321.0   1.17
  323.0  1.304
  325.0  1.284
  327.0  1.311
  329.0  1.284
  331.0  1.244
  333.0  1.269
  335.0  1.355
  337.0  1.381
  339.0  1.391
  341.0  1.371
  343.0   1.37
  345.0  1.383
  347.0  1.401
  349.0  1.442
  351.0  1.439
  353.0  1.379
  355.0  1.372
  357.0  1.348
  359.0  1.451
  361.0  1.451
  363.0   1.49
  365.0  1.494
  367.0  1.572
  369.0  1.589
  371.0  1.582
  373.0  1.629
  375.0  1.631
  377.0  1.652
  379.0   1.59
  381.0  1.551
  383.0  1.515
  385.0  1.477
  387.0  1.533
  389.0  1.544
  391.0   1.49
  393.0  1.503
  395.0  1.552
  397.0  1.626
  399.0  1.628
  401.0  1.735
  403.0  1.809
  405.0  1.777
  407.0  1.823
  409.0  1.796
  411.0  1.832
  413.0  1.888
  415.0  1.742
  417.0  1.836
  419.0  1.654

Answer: 2.1 deg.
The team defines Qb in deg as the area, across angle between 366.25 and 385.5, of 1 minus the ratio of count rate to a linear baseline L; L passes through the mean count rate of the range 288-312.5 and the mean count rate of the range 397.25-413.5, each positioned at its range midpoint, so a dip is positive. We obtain 0.78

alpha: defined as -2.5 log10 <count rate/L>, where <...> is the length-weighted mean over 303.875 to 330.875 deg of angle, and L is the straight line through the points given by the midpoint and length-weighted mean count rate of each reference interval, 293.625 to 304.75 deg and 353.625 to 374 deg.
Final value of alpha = 0.13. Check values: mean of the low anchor 1.36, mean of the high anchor 1.5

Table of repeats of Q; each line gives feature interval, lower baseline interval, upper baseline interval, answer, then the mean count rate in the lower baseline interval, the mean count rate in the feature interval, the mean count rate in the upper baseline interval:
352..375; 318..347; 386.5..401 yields -0.81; 1.31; 1.49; 1.57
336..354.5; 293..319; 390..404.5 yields 0.45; 1.28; 1.39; 1.63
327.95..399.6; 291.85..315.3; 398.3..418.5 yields 4.90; 1.3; 1.47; 1.79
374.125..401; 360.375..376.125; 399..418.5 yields 1.63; 1.56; 1.57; 1.79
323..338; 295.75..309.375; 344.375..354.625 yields 0.81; 1.34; 1.3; 1.41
